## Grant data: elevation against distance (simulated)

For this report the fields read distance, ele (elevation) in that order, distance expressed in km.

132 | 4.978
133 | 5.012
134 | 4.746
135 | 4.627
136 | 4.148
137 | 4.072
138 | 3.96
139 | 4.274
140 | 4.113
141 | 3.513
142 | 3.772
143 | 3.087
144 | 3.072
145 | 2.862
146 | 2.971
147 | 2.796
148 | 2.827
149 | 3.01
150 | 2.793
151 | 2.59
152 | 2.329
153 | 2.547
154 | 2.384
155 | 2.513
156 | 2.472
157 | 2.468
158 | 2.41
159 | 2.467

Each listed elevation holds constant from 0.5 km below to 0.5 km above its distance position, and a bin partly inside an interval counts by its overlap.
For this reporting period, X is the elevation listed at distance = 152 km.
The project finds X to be 2.329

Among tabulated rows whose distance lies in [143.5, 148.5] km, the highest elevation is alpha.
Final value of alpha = 3.072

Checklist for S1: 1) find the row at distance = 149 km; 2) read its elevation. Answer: 3.01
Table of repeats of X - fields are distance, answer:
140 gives 4.113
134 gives 4.746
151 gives 2.59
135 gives 4.627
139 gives 4.274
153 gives 2.547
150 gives 2.793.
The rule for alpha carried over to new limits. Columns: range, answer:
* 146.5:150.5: 3.01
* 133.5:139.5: 4.746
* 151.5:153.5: 2.547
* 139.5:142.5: 4.113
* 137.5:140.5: 4.274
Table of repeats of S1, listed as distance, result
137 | 4.072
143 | 3.087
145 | 2.862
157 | 2.468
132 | 4.978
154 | 2.384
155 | 2.513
